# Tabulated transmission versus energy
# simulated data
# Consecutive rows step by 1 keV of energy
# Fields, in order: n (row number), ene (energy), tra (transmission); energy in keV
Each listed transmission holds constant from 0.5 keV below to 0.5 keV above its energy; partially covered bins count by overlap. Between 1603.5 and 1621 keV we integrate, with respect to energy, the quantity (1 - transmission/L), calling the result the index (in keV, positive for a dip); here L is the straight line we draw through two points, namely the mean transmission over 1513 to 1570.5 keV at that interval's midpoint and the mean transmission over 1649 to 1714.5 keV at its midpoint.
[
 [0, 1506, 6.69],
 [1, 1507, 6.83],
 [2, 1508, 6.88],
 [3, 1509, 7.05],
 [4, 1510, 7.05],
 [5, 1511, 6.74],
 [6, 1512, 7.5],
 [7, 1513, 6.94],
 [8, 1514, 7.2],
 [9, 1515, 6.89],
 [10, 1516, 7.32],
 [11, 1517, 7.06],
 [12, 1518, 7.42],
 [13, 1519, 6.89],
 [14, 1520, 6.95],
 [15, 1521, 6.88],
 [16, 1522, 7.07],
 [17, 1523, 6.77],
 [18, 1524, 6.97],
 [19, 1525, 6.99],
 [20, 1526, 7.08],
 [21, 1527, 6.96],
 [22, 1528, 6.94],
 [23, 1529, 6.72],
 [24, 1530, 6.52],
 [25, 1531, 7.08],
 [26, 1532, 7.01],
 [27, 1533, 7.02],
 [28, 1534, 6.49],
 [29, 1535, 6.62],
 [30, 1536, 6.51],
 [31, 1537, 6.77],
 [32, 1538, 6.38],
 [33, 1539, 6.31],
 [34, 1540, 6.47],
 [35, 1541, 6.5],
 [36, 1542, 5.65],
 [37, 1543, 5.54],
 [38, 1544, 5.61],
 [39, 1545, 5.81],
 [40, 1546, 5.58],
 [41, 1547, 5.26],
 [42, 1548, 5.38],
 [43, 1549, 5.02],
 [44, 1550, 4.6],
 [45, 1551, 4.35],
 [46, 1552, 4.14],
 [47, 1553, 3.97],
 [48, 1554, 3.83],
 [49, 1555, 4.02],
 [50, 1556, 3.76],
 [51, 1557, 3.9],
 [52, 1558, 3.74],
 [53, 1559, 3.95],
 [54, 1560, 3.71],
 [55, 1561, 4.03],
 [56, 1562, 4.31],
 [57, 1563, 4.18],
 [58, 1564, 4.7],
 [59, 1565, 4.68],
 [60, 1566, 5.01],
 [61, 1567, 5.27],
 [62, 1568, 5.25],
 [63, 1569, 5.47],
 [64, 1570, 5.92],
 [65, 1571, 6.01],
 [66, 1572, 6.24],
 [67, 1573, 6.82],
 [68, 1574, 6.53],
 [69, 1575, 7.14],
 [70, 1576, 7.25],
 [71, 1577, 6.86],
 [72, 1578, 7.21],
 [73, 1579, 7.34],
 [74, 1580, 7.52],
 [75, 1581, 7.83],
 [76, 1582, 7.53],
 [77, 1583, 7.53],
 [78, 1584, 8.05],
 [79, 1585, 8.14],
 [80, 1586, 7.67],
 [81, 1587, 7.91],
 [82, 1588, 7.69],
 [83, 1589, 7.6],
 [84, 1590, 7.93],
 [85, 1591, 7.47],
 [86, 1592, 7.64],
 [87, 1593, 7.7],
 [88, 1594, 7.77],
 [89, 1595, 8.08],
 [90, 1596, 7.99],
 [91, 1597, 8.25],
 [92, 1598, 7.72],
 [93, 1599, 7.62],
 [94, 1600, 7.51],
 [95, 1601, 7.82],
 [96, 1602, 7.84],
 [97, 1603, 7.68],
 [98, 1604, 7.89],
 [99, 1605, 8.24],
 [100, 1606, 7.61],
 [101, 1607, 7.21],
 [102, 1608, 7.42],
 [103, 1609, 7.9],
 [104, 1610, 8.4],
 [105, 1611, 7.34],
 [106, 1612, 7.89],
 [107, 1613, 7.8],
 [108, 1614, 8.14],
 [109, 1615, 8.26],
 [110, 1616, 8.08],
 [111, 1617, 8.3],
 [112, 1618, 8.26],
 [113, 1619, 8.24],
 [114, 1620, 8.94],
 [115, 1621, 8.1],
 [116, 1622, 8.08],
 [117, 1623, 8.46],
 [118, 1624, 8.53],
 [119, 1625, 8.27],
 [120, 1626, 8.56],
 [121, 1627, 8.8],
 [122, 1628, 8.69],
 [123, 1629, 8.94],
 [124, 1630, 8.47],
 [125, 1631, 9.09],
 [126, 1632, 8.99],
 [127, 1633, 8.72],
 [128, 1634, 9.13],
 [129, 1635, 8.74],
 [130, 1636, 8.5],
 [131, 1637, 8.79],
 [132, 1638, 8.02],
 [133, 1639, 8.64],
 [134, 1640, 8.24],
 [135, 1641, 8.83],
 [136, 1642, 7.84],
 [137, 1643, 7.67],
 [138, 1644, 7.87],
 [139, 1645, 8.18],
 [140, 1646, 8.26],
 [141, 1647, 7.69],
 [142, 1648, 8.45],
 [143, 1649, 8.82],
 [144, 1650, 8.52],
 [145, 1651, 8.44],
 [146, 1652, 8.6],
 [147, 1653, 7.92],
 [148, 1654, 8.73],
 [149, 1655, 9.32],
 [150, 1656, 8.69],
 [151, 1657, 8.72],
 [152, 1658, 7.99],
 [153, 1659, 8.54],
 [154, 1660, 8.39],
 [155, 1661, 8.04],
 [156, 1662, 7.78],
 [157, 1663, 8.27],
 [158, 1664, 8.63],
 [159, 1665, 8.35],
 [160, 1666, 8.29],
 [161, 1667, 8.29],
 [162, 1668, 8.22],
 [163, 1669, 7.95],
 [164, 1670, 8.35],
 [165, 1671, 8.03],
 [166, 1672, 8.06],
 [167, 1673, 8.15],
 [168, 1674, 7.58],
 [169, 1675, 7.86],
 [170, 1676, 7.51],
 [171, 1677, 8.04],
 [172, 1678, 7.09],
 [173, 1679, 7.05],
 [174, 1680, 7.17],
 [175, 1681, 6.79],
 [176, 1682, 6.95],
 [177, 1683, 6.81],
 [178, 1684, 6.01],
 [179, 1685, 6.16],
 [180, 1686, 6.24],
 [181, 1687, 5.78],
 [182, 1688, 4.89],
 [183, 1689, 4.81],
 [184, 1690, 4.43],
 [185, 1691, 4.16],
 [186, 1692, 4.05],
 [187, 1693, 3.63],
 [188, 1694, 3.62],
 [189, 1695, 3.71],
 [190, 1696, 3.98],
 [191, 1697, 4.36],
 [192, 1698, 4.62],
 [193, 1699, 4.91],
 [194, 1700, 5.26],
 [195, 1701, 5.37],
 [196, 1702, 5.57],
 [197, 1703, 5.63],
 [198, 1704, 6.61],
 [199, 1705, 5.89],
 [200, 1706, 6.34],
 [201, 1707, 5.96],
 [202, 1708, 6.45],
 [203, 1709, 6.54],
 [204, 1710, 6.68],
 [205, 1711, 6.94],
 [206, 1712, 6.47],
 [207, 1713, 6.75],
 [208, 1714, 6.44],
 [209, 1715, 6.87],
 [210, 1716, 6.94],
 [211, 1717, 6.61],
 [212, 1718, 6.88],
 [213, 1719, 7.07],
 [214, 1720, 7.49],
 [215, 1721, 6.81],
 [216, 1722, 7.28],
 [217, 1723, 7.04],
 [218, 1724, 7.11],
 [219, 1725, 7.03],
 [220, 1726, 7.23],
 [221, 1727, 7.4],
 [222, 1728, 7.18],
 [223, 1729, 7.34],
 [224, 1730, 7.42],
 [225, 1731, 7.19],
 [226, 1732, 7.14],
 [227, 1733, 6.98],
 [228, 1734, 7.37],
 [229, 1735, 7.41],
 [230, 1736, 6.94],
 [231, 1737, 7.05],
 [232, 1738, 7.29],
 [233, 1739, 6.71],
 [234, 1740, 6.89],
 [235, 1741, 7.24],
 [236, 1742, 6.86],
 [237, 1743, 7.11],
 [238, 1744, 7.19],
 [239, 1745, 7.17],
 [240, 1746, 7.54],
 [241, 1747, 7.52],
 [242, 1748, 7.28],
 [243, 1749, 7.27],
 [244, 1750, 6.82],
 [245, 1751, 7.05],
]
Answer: -4.7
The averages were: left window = 5.77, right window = 6.81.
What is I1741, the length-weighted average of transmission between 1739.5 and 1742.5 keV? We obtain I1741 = 7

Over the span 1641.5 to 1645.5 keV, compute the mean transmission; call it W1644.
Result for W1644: 7.89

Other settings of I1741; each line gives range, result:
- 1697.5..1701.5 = 5.04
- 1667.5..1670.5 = 8.17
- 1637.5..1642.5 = 8.31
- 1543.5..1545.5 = 5.71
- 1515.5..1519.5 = 7.17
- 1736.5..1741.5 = 7.04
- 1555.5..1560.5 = 3.81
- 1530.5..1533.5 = 7.04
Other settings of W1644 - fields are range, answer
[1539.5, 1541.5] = 6.48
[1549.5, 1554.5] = 4.18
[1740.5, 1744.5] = 7.1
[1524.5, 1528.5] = 6.99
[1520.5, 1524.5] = 6.92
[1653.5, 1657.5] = 8.87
